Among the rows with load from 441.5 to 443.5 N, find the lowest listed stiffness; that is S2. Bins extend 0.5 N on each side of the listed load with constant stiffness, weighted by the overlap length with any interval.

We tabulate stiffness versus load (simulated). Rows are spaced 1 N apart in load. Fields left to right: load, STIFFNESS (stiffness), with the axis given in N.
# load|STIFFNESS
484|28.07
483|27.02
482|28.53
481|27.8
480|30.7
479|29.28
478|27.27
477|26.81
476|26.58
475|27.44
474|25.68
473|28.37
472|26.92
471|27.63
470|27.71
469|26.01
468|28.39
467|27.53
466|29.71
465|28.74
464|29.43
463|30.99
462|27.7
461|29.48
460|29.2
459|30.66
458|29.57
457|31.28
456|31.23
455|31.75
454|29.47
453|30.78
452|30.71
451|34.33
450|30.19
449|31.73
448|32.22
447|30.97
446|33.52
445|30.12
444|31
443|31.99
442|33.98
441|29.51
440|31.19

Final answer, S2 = 31.99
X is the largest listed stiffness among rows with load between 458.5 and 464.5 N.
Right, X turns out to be 30.99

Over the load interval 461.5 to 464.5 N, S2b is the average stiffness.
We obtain 29.4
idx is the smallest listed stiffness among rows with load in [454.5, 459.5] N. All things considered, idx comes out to 29.57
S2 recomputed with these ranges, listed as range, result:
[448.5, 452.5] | 30.19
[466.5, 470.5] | 26.01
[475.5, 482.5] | 26.58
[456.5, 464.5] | 27.7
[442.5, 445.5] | 30.12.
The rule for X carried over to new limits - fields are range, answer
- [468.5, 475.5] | 28.37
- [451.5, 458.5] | 31.75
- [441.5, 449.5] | 33.98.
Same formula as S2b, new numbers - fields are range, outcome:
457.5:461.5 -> 29.7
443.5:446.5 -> 31.5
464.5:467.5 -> 28.7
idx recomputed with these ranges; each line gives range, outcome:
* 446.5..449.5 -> 30.97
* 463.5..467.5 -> 27.53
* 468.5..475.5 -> 25.68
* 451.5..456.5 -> 29.47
